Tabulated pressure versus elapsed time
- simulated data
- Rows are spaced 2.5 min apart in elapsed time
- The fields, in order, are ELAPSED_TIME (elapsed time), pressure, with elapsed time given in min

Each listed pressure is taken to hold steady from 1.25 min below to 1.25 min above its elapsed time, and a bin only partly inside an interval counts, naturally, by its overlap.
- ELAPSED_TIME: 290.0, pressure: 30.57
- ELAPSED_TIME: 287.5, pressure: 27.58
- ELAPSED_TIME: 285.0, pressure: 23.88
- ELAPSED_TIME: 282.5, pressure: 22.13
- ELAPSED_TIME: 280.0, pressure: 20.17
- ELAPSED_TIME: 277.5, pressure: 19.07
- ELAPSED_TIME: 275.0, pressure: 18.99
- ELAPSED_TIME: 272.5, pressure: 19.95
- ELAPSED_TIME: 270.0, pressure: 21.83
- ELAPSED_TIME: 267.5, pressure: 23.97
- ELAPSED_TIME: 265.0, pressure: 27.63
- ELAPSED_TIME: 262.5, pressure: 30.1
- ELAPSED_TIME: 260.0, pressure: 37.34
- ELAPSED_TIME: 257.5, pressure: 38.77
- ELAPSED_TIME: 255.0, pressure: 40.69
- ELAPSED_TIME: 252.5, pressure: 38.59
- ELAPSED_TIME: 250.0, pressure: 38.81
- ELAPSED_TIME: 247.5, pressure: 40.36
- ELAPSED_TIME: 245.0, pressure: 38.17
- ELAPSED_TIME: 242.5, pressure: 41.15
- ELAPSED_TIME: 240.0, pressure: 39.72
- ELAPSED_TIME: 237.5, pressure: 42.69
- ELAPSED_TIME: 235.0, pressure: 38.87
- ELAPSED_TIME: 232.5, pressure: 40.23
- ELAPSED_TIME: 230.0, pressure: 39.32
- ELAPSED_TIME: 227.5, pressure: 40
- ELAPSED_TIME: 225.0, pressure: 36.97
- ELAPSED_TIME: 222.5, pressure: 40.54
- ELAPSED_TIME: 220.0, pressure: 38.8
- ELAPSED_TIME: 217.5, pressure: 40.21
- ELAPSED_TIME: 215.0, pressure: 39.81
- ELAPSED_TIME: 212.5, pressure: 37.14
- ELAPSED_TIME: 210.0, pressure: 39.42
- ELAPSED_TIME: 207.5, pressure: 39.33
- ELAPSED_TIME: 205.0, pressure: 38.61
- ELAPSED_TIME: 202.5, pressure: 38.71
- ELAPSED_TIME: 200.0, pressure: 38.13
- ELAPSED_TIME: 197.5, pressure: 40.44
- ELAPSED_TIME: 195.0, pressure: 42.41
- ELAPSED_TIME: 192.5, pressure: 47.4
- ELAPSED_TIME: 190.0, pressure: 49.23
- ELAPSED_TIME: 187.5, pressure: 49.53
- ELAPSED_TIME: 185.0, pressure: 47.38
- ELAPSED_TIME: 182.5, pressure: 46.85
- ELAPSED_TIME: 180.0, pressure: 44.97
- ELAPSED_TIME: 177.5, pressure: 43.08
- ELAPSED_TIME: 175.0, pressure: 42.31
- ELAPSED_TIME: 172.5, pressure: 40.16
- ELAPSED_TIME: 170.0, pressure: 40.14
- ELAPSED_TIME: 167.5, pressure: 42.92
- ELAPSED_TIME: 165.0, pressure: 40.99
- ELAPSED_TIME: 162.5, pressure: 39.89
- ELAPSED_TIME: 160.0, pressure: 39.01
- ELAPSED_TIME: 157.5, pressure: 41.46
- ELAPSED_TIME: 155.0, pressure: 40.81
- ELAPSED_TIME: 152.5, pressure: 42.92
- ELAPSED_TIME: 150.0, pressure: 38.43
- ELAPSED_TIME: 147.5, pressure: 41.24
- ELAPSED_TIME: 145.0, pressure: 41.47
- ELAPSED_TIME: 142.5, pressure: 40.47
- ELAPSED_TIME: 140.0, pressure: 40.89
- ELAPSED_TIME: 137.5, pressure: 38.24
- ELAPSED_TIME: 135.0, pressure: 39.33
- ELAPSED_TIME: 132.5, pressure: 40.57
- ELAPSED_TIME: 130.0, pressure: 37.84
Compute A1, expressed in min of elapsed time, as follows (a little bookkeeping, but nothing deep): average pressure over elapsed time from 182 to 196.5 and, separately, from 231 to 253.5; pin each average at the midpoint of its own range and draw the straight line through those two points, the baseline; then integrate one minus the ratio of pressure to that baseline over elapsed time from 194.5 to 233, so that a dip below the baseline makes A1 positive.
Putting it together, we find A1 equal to 3.8 min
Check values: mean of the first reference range 47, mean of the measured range 39.3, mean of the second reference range 39.9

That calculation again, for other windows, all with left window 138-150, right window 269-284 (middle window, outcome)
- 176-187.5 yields -3.7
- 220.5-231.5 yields -4.4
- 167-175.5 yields -1.1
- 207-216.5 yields -2.7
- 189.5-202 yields -3.9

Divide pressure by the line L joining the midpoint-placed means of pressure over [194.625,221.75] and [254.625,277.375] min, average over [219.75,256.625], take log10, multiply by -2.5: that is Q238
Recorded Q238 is -0.19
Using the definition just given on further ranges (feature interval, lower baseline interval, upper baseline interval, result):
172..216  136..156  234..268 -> -0.09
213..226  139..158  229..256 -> 0.03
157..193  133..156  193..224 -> -0.09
